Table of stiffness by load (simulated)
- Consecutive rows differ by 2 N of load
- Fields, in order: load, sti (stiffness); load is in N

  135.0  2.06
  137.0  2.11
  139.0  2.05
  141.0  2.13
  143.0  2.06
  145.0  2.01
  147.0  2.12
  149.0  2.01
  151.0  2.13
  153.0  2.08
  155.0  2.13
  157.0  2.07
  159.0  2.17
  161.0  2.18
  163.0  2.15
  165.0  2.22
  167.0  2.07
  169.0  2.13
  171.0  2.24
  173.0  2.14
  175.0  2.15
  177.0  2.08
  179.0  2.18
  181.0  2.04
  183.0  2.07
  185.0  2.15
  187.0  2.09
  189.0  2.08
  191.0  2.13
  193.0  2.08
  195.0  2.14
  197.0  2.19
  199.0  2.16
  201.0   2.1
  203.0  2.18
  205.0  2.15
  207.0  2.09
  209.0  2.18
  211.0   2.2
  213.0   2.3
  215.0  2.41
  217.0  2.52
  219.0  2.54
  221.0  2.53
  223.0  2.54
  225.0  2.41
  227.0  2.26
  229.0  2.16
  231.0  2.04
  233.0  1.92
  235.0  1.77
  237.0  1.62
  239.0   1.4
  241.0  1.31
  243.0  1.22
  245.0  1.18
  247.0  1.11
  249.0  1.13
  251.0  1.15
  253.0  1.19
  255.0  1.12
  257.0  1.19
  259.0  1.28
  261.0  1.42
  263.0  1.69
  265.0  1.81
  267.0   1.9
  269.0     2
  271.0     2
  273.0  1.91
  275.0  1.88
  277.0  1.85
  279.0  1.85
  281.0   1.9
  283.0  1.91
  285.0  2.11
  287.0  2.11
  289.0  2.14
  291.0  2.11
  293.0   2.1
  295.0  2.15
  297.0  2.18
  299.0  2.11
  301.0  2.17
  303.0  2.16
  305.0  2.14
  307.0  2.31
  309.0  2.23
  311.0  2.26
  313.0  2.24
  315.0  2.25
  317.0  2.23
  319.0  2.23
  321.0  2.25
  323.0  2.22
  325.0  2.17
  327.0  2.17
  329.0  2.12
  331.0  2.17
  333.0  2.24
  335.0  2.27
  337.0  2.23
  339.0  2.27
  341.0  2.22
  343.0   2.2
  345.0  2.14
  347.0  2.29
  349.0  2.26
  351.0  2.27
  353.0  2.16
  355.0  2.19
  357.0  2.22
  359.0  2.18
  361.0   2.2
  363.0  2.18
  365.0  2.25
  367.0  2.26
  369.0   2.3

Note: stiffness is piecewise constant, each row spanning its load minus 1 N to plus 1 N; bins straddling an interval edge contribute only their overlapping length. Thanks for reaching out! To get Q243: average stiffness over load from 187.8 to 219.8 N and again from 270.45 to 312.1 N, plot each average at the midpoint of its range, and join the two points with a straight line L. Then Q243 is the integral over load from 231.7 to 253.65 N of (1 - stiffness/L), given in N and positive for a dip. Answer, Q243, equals 7.93 N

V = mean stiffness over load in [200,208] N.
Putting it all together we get 2.13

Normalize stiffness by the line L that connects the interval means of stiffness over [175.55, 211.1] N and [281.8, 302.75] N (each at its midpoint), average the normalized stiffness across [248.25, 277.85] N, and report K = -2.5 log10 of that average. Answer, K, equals 0.323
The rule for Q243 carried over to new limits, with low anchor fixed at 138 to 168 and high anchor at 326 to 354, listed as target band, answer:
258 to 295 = 4.8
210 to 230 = -2.3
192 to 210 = -0.1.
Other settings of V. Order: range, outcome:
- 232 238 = 1.77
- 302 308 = 2.2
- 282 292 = 2.08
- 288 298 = 2.14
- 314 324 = 2.24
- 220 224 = 2.54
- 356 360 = 2.2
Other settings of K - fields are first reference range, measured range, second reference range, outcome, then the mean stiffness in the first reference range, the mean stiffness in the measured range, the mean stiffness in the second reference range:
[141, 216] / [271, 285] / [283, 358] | 0.14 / 2.14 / 1.91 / 2.19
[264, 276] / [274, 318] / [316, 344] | -0.03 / 1.92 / 2.11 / 2.21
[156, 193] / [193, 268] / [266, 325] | 0.14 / 2.13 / 1.85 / 2.1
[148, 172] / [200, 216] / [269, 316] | -0.04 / 2.13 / 2.2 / 2.09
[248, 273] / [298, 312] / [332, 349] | -0.15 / 1.51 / 2.2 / 2.23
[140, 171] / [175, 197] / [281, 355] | 0.01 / 2.11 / 2.11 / 2.18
